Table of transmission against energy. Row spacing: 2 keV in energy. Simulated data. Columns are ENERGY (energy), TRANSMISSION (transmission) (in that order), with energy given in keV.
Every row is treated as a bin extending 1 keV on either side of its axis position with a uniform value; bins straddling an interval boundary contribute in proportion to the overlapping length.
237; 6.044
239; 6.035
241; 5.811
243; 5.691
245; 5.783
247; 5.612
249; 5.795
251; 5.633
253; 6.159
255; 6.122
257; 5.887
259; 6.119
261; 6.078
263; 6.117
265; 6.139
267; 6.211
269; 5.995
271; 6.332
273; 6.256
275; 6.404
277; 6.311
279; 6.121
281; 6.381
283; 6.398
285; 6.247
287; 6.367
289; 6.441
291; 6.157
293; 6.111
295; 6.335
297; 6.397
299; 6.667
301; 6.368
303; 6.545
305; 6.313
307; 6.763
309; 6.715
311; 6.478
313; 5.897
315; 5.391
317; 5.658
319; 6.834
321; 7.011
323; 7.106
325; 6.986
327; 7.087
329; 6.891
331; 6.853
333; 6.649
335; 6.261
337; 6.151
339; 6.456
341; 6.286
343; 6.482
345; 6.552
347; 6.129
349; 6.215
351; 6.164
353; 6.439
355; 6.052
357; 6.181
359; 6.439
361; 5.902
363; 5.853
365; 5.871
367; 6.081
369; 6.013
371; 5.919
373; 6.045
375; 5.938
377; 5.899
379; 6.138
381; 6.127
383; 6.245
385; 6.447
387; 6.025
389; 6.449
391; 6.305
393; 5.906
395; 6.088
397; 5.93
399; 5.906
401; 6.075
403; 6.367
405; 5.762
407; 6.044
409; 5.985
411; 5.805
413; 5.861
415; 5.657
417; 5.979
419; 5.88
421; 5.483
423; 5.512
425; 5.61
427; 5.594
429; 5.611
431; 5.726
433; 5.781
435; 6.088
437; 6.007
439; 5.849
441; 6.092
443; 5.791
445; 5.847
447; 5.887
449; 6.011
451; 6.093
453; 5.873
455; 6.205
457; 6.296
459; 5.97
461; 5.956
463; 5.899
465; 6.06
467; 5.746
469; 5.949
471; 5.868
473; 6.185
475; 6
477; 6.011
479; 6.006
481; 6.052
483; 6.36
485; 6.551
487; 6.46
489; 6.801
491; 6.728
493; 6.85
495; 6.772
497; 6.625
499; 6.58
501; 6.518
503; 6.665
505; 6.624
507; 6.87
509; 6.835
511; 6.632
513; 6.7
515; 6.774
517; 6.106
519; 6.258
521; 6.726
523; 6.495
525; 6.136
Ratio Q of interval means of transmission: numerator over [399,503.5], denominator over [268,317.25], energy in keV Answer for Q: 1.0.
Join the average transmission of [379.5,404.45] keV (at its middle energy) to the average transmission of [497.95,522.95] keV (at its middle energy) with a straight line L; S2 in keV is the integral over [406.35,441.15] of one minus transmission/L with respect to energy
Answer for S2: 2.6 keV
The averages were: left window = 6.15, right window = 6.6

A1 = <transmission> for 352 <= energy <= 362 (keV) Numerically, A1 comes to 6.2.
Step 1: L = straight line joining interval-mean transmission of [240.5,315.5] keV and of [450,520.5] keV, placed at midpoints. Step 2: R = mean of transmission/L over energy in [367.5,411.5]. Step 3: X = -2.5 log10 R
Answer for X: 0.04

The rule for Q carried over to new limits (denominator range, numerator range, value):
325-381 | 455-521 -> 1.02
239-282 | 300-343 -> 1.08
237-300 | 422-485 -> 0.97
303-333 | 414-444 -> 0.88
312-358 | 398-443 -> 0.91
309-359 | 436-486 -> 0.94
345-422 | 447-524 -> 1.05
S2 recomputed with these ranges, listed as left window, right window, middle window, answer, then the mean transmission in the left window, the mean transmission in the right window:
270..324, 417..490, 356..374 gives 0.5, 6.37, 5.98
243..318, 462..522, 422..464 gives 3.1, 6.17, 6.41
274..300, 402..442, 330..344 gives -0.7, 6.33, 5.83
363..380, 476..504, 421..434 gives 1.2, 5.98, 6.5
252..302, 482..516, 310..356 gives -0.6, 6.24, 6.67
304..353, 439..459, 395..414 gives 0.6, 6.47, 6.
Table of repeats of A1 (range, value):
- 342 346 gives 6.52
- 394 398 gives 6.01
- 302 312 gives 6.56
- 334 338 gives 6.21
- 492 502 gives 6.67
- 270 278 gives 6.33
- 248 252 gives 5.71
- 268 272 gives 6.16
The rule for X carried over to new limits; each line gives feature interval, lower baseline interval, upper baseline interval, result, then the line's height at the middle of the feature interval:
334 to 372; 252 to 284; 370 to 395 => -0.01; 6.14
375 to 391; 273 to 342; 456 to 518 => 0.04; 6.41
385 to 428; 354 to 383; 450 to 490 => 0.03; 6.07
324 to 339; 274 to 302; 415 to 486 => -0.08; 6.23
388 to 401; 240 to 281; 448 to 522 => 0.02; 6.22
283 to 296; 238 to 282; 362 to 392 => -0.04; 6.06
